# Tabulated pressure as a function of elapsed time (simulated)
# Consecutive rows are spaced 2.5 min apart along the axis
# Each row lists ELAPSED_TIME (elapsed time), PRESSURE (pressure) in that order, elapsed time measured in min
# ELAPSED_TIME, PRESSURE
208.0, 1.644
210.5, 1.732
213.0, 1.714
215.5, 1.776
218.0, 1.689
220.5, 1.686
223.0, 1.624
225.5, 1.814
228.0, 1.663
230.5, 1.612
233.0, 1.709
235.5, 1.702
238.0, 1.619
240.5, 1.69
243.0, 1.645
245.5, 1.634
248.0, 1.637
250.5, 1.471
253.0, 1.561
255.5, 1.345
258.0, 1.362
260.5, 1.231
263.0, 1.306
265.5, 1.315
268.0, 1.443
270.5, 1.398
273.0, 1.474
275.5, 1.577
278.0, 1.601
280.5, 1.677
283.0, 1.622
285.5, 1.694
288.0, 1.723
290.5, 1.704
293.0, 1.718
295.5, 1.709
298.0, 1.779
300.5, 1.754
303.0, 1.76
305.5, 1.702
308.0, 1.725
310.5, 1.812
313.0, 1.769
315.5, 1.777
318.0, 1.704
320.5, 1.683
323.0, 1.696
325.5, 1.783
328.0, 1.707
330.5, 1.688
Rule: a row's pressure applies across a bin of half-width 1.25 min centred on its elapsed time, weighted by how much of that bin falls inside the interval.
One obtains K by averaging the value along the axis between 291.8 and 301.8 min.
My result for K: 1.74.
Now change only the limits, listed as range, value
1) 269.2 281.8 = 1.55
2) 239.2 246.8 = 1.66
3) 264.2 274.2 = 1.41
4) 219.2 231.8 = 1.68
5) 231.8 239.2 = 1.68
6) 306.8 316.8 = 1.77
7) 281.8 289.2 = 1.68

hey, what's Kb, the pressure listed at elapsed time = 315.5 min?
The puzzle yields 1.777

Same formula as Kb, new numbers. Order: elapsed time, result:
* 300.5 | 1.754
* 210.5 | 1.732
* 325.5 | 1.783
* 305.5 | 1.702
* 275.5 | 1.577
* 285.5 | 1.694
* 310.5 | 1.812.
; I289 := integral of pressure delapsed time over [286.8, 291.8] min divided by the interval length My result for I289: 1.71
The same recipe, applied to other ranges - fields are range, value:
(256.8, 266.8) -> 1.3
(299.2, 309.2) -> 1.74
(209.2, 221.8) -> 1.72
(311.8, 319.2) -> 1.75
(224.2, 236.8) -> 1.7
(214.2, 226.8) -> 1.72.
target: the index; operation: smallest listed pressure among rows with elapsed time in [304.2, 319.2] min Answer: 1.702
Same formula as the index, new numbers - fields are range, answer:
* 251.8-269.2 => 1.231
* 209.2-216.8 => 1.714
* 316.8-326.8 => 1.683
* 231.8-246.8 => 1.619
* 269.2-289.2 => 1.398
